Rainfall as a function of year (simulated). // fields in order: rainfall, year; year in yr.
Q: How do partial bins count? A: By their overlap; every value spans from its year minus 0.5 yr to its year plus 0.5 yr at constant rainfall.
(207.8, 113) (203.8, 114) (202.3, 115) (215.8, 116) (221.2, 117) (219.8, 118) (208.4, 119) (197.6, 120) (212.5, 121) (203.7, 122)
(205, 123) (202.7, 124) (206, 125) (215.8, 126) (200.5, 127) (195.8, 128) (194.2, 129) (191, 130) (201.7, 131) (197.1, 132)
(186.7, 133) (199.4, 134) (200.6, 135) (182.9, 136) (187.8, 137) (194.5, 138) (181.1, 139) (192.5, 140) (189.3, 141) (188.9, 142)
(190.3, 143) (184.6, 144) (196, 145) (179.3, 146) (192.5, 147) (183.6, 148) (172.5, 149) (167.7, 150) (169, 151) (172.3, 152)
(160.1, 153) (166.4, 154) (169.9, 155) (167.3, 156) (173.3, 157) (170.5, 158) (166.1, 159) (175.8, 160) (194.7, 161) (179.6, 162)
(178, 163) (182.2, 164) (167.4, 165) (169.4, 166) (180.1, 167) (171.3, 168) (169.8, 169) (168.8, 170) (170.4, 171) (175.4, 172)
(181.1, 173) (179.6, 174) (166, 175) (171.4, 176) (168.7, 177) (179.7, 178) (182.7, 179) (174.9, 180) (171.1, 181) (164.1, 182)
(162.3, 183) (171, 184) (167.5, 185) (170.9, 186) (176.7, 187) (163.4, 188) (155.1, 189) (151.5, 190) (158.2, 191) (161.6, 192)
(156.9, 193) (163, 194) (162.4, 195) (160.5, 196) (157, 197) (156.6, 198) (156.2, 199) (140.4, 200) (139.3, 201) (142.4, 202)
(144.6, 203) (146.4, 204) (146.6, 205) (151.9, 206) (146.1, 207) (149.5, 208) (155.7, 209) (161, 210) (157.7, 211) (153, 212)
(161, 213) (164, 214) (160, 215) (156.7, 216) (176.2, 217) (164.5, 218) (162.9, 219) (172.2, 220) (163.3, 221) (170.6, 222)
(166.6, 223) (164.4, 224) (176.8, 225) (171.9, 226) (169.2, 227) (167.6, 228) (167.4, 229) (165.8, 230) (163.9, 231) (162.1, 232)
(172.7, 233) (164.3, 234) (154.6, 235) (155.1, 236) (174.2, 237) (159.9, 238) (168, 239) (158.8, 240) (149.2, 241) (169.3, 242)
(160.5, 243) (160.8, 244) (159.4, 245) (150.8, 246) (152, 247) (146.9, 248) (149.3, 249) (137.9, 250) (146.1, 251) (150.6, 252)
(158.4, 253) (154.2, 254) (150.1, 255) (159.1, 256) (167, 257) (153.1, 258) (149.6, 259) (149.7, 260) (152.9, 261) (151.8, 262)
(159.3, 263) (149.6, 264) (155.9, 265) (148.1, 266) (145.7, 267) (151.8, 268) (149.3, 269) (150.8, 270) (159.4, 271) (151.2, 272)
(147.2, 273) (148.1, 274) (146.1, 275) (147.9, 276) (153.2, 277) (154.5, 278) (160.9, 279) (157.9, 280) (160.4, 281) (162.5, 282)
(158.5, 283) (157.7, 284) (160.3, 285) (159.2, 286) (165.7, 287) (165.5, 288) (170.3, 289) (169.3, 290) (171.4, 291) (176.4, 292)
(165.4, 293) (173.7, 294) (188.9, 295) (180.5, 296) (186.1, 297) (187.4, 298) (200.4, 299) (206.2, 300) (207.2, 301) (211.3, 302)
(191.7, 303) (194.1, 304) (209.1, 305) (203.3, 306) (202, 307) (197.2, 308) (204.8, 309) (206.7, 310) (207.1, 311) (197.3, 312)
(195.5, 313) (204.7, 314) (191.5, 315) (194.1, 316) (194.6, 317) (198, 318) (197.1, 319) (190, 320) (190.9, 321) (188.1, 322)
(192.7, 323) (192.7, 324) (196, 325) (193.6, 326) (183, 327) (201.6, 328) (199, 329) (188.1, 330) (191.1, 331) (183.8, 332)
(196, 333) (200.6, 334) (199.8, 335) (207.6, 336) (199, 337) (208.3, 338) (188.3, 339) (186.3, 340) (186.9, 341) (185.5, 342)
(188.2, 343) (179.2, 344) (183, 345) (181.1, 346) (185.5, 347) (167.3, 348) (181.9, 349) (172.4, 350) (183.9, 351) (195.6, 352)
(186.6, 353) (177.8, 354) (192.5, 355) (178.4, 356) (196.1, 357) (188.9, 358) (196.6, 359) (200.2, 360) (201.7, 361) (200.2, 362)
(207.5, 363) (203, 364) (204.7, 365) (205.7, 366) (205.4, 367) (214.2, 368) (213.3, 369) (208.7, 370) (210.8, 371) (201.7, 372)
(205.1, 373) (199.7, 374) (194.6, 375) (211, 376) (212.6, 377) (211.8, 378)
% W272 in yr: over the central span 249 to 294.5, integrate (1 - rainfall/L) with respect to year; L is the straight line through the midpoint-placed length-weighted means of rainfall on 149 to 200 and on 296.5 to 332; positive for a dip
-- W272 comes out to 7.8 yr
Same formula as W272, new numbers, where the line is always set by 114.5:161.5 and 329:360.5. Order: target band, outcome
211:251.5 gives 6.0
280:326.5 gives 0.6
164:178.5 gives 1.3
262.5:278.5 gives 3.2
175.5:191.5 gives 1.9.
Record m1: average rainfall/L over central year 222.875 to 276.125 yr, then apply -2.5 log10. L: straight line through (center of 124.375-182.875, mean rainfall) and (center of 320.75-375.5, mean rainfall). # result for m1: 0.19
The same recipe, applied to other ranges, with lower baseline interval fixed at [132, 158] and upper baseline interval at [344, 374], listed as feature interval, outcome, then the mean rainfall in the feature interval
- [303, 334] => -0.02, 196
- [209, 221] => 0.15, 162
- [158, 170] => 0.05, 175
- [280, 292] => 0.16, 164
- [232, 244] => 0.16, 162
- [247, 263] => 0.23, 152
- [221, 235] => 0.12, 167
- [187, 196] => 0.16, 160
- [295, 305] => -0.03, 196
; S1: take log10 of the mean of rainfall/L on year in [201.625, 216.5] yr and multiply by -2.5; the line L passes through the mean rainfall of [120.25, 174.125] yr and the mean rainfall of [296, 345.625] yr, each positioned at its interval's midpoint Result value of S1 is 0.22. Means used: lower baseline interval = 184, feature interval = 153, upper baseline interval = 195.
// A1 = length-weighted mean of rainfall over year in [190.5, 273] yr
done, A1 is 157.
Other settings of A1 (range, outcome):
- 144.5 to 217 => 166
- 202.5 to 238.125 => 162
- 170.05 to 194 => 169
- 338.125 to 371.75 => 193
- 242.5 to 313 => 167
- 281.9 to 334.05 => 189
